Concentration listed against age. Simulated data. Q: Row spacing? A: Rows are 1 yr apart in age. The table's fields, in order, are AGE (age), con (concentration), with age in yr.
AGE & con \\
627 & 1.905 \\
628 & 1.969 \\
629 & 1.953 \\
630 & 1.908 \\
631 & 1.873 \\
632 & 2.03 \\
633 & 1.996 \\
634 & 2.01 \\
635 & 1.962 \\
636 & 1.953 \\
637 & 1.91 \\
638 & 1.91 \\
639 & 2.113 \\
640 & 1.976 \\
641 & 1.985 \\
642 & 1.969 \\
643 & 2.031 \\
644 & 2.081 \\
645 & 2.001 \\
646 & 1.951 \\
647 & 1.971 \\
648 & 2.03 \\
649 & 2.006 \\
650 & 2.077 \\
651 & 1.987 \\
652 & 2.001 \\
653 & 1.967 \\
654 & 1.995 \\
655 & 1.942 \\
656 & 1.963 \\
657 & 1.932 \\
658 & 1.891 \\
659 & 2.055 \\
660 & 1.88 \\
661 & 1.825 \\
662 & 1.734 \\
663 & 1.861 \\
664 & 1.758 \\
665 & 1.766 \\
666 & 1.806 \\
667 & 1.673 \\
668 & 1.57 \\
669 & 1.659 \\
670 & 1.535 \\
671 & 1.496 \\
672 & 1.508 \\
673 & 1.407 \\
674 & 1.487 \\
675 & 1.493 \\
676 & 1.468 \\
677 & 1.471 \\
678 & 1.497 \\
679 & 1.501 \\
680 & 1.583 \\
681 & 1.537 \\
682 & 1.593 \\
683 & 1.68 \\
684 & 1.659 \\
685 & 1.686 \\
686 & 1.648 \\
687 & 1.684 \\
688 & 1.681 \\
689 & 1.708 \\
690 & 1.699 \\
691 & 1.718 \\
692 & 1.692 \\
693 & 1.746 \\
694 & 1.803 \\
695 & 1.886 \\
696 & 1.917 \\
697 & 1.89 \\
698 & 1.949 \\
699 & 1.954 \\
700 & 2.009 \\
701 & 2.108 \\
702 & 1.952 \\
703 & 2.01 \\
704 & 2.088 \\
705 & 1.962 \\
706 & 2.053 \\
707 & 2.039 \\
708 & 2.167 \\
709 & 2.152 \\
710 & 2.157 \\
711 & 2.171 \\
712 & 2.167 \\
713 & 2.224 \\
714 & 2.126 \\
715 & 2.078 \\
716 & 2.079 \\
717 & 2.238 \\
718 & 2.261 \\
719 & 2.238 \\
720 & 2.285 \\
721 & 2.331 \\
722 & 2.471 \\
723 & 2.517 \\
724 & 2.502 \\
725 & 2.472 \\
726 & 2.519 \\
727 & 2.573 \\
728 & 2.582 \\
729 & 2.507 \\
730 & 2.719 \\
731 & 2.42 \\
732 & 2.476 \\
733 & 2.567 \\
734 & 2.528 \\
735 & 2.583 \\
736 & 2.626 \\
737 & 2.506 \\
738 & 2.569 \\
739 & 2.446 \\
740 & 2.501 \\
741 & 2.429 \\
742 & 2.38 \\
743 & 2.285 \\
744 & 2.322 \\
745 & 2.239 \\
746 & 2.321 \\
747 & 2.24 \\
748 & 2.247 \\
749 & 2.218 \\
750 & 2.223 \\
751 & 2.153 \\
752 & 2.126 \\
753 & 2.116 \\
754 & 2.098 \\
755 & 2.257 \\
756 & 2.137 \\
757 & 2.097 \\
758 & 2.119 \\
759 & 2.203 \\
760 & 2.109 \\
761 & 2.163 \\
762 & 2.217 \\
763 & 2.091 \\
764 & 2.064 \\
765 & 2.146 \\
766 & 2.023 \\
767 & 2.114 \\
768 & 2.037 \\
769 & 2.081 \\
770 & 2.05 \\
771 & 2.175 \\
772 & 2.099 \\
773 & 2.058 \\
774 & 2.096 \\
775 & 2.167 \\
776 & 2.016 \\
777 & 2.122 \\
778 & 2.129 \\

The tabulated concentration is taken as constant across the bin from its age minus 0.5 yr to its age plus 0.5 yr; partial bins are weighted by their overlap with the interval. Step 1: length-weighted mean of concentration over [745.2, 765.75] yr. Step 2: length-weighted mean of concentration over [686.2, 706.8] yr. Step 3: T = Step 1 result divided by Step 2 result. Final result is 1.16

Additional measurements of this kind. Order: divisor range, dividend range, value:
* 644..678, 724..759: 1.32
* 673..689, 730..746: 1.56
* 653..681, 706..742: 1.40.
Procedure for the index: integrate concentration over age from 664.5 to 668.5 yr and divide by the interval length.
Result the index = 1.7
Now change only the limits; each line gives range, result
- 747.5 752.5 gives 2.19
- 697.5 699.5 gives 1.95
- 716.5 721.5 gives 2.27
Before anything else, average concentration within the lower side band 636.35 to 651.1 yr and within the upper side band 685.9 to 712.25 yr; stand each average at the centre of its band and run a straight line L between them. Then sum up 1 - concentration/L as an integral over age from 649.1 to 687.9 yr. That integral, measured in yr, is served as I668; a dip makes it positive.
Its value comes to 4.9 yr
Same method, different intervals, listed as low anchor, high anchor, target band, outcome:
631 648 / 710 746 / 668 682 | 4.1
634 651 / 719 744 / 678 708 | 6.2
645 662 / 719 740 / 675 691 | 4.2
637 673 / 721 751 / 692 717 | 2.2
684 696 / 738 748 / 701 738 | -4.2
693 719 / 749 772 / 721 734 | -2.7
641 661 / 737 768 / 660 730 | 5.7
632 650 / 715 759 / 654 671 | 2.2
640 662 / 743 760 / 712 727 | -1.3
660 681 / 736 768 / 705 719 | -1.6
